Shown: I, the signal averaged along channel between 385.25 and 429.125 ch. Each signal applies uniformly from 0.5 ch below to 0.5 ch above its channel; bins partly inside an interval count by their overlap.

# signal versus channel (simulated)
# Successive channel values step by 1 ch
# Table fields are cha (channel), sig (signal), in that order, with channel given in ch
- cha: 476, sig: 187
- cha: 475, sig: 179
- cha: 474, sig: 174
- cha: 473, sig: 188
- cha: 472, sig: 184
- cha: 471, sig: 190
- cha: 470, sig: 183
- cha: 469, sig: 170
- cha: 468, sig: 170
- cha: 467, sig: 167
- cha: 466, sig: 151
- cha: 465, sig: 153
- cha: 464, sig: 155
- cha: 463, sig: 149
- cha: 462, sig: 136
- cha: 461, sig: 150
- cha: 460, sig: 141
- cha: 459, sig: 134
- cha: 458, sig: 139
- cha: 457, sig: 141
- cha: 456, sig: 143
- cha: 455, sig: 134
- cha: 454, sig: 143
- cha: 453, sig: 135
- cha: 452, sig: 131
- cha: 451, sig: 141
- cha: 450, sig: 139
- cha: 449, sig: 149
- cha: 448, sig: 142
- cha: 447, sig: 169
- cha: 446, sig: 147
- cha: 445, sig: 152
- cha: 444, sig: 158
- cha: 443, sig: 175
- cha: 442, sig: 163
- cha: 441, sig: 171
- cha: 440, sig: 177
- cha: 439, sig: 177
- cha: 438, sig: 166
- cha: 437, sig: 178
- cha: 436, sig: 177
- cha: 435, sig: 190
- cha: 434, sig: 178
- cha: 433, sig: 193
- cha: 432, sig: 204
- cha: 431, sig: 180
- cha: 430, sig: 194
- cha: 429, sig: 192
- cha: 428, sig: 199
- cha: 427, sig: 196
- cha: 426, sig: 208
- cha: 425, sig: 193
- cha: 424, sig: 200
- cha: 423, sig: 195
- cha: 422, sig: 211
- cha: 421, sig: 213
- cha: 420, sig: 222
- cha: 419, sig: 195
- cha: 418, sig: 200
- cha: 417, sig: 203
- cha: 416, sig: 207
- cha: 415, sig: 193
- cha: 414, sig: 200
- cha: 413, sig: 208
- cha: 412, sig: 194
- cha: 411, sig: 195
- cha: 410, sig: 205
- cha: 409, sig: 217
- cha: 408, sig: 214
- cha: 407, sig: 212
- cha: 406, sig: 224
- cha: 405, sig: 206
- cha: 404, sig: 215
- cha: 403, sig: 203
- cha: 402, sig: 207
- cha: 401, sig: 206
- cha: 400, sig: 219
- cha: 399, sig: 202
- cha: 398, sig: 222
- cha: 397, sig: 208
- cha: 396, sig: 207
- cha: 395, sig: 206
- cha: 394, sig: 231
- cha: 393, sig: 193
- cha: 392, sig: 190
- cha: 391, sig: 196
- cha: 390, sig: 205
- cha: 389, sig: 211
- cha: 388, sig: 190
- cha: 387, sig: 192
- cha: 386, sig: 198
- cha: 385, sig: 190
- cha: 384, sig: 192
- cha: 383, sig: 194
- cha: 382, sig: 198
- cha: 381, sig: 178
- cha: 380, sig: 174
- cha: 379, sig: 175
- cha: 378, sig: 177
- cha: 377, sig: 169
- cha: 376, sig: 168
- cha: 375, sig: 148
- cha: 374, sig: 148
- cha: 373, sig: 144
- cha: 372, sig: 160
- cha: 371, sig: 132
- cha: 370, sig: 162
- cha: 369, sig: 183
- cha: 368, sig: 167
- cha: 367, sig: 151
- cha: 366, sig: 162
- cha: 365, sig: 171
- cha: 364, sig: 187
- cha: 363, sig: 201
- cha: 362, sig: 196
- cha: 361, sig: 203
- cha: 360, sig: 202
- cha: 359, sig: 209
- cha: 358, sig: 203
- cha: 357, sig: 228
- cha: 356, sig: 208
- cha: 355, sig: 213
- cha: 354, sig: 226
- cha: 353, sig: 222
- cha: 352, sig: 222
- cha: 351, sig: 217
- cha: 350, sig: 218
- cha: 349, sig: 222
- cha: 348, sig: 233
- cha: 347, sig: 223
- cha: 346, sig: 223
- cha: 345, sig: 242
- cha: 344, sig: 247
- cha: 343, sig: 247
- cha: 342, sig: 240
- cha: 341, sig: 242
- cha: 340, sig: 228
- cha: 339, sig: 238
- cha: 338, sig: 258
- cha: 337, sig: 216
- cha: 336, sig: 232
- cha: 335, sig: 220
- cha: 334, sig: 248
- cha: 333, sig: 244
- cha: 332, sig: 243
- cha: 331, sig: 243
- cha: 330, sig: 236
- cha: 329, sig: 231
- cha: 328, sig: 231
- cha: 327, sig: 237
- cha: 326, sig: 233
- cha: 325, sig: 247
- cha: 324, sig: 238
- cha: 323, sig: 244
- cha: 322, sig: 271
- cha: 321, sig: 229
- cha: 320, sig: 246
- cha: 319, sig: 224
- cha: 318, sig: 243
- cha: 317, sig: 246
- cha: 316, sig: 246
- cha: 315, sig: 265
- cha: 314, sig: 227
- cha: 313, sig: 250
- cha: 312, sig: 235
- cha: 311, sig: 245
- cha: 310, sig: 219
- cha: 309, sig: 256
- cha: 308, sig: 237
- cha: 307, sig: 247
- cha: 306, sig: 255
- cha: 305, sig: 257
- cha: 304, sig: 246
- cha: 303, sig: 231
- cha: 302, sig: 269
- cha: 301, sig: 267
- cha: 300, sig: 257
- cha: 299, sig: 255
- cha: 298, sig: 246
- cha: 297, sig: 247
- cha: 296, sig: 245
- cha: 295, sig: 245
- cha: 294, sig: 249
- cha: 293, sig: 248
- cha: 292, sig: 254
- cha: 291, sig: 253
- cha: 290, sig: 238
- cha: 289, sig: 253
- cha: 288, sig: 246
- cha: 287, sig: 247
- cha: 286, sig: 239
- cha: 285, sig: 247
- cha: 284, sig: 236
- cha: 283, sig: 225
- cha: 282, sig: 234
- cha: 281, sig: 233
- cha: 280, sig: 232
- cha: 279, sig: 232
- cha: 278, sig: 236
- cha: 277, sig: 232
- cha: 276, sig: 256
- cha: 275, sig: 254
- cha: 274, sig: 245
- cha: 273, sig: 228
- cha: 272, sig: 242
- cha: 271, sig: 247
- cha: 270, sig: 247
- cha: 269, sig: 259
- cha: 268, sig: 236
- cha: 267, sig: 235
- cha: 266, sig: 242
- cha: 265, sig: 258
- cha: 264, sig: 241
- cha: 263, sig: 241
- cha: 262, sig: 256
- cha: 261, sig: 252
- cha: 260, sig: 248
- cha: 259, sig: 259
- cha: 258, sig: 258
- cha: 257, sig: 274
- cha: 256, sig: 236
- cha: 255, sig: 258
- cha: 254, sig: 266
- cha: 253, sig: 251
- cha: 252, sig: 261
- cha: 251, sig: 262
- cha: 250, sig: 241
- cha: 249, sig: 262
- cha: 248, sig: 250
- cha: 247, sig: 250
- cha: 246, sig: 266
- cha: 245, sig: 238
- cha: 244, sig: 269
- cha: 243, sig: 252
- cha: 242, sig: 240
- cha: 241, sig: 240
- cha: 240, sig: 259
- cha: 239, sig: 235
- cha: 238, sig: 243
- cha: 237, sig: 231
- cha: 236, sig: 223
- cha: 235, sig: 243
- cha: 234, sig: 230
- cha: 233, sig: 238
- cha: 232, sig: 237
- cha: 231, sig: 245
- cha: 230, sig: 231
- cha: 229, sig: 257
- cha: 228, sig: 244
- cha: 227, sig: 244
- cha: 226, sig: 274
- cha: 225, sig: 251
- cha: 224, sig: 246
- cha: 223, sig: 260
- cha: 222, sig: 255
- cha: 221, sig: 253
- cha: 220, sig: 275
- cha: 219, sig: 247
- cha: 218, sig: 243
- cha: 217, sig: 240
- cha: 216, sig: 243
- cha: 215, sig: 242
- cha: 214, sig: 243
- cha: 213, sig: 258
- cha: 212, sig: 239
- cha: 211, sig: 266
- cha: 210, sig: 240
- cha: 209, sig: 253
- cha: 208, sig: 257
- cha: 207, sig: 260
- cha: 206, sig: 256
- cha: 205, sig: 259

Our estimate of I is 205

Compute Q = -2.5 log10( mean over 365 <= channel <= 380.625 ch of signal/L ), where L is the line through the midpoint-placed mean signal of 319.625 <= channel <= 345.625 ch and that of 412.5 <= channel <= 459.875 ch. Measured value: 0.307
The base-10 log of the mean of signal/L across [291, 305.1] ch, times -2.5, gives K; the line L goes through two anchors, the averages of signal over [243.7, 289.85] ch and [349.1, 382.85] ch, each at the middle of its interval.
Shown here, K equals -0.105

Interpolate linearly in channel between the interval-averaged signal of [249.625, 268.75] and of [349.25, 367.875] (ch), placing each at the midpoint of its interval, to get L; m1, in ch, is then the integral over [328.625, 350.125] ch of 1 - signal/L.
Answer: -2.46 ch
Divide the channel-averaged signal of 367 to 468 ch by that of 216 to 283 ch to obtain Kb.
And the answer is 0.73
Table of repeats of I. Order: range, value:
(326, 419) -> 206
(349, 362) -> 214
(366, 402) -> 185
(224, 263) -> 249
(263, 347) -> 242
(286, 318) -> 248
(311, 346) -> 240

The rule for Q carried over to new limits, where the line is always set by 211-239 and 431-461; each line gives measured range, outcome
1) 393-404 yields -0.19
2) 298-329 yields -0.16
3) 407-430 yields -0.20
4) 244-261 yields -0.09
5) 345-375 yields -0.01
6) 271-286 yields -0.06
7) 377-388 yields -0.02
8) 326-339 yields -0.16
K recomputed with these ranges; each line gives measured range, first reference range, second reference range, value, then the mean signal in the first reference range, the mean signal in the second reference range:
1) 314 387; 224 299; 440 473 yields -0.04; 246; 154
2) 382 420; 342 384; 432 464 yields -0.15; 194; 156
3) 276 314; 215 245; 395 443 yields -0.07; 246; 199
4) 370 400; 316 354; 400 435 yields 0.16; 236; 202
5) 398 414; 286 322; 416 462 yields -0.10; 247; 172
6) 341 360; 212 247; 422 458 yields -0.11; 247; 170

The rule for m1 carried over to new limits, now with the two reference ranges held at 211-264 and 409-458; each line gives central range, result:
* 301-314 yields -1.3 ch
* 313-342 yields -3.1 ch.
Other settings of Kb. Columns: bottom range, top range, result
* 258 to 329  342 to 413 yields 0.81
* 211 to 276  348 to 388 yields 0.76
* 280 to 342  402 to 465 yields 0.74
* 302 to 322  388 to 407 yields 0.85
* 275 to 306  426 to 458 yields 0.68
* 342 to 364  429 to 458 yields 0.74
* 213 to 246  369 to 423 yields 0.79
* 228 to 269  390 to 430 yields 0.83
